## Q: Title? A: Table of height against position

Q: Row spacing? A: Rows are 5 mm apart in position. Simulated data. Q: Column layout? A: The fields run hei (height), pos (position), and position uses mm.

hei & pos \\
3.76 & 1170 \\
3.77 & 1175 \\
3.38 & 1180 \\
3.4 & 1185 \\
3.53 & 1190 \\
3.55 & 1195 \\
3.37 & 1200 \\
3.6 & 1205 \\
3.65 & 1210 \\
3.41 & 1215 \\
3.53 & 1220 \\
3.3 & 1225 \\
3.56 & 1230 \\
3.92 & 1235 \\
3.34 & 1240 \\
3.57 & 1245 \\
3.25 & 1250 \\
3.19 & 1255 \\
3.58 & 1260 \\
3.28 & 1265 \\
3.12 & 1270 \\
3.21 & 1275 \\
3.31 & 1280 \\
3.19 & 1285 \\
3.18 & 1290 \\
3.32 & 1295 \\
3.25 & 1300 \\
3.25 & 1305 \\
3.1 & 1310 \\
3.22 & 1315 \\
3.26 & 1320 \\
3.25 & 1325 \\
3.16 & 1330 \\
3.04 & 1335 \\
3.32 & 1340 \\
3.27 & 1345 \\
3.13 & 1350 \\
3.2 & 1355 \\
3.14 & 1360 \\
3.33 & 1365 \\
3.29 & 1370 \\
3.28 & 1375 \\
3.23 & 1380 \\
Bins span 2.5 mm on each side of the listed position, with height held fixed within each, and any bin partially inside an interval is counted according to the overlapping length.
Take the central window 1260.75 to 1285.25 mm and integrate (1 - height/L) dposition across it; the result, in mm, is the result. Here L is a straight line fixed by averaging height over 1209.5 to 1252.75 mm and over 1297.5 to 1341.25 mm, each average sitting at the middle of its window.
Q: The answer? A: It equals 0.8 mm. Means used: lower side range 3.49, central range 3.25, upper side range 3.2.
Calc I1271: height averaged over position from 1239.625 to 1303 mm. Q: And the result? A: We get 3.29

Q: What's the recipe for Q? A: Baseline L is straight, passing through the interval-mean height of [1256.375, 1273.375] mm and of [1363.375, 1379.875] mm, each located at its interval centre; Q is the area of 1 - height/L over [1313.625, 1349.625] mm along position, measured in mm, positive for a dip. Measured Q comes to 0.9 mm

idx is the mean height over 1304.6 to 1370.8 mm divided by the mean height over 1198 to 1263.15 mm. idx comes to 0.92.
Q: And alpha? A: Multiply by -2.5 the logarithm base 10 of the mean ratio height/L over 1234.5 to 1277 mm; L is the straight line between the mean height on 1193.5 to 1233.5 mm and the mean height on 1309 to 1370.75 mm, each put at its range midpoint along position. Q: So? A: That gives 0.01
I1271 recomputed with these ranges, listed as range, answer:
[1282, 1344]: 3.21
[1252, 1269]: 3.33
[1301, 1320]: 3.2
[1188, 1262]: 3.49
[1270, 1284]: 3.23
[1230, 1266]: 3.46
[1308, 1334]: 3.19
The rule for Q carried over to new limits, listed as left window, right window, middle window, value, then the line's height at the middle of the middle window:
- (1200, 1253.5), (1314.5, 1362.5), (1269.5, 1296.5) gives 1.0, 3.35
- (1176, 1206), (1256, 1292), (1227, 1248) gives -1.4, 3.36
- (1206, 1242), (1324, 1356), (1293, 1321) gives 0.5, 3.29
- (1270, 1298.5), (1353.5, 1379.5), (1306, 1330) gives 0.2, 3.24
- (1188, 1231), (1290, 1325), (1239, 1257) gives 0.3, 3.39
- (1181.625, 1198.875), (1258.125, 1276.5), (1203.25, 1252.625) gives -1.8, 3.39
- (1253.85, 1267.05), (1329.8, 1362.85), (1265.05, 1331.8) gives 1.3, 3.29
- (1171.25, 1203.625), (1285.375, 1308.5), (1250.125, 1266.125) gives 0.0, 3.34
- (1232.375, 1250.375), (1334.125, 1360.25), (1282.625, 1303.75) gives 0.9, 3.38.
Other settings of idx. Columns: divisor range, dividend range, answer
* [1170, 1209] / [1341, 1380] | 0.92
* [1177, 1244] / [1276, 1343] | 0.92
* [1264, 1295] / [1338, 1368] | 1.00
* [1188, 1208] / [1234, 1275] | 0.96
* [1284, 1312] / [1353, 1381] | 1.01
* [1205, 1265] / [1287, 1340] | 0.92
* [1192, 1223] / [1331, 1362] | 0.91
